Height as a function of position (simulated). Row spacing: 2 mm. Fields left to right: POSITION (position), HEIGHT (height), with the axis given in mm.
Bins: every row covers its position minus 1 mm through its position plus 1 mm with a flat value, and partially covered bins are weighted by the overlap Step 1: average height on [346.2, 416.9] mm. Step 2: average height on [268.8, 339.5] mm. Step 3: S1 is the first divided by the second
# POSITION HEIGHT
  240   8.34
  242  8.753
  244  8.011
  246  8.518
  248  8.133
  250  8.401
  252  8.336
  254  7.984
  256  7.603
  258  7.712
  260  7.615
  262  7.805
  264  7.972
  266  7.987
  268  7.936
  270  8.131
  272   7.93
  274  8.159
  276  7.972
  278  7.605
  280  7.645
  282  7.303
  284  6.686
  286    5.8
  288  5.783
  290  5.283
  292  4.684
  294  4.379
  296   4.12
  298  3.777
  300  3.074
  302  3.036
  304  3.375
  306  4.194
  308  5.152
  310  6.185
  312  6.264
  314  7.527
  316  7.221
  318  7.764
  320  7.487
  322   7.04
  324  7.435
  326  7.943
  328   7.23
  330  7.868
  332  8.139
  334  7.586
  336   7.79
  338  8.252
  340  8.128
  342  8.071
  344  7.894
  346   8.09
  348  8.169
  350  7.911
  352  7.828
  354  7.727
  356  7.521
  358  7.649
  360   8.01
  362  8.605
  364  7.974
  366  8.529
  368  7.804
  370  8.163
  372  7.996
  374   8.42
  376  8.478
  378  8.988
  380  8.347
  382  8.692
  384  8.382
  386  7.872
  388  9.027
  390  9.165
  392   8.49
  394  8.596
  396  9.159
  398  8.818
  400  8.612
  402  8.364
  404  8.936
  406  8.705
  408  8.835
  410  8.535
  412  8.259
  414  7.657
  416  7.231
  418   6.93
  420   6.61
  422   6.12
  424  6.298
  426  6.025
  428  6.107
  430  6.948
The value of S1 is 1.3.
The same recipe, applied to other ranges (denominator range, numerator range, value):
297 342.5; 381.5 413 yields 1.33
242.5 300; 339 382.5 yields 1.15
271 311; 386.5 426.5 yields 1.43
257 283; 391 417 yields 1.08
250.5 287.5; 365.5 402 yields 1.11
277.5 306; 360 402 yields 1.66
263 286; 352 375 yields 1.05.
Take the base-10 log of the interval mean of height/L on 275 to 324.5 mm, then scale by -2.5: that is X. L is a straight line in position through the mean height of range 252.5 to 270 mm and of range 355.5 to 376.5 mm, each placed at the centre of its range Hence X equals 0.332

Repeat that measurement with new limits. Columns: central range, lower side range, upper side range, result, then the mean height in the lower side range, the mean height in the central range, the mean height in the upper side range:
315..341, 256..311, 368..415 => -0.075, 6.22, 7.68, 8.53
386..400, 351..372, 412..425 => -0.187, 7.98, 8.79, 6.92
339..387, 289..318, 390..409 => -0.120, 4.98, 8.14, 8.75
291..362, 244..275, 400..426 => 0.169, 8.01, 6.73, 7.68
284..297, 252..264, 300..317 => 0.200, 7.81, 5.14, 5.23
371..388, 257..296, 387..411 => 0.007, 7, 8.43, 8.77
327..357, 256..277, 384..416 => 0.053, 7.91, 7.88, 8.55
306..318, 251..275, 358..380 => 0.256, 7.93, 6.39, 8.27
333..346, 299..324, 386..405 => -0.178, 5.76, 7.96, 8.75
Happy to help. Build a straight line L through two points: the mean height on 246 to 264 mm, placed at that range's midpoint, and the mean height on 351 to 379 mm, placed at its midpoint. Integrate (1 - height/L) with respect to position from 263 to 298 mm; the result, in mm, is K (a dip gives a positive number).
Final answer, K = 5.7 mm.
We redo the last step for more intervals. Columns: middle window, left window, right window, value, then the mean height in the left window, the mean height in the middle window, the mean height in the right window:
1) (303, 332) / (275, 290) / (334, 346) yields 3.5 mm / 6.86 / 6.67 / 8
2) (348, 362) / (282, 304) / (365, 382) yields -0.6 mm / 4.72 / 7.86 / 8.36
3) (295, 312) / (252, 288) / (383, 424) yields 7.7 mm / 7.61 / 4.24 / 8.17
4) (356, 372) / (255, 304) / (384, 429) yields -1.4 mm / 6.44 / 8.06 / 7.94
